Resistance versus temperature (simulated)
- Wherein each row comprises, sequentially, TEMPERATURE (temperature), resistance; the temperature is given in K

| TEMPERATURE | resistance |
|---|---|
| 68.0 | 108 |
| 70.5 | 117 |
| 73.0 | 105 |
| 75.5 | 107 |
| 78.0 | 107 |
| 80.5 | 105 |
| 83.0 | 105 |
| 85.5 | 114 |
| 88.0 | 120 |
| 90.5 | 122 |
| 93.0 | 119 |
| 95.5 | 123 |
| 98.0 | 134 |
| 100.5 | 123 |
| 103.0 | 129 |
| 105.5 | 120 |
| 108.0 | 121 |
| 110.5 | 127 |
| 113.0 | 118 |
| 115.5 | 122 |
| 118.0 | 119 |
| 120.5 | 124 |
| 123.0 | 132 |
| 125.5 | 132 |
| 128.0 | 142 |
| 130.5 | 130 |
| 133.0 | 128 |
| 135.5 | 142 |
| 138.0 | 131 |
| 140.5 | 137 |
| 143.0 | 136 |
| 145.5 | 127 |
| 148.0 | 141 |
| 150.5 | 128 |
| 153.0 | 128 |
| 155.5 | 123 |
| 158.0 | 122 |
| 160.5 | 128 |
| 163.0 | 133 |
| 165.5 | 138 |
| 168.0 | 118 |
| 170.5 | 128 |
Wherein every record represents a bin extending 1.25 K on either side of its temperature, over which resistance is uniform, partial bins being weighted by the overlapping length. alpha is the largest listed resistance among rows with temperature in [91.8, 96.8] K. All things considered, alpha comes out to 123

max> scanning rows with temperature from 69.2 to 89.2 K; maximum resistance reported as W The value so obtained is 120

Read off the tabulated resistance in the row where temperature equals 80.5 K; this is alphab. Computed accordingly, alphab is 105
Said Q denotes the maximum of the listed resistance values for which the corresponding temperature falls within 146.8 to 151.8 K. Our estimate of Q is 141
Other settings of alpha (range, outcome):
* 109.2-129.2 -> 142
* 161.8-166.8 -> 138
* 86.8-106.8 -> 134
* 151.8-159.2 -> 128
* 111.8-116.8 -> 122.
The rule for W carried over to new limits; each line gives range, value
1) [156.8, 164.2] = 133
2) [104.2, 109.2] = 121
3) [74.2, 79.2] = 107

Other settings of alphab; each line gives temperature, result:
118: 119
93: 119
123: 132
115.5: 122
